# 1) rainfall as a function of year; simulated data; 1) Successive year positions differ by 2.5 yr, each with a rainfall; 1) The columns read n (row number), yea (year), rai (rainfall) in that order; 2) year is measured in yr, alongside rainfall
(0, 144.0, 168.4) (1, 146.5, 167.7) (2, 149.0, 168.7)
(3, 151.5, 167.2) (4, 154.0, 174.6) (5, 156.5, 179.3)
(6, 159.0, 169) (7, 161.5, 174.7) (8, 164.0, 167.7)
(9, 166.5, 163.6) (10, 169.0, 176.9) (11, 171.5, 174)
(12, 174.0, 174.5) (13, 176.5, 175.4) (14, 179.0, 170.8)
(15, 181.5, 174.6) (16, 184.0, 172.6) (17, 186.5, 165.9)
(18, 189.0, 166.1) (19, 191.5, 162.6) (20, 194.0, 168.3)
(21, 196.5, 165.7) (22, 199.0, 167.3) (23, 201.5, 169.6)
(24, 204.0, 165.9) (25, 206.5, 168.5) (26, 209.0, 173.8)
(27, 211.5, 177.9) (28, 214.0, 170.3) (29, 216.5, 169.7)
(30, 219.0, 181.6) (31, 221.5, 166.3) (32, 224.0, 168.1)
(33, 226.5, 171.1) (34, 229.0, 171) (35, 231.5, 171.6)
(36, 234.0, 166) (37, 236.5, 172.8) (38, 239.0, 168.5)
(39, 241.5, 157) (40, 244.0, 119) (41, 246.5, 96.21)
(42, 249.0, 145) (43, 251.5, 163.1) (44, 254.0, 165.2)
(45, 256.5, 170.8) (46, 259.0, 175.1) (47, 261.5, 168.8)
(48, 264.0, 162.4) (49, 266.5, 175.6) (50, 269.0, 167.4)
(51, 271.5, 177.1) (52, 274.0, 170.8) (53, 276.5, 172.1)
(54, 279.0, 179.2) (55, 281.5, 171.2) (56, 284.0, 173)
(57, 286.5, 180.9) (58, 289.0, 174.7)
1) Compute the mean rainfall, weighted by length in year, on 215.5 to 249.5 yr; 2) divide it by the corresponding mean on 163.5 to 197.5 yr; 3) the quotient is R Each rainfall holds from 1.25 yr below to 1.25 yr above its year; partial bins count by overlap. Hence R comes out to 0.94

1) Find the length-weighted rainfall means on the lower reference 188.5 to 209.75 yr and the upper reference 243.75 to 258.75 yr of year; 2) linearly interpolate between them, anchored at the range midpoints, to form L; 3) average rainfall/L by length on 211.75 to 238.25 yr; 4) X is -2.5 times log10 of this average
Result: -0.09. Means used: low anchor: 167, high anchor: 147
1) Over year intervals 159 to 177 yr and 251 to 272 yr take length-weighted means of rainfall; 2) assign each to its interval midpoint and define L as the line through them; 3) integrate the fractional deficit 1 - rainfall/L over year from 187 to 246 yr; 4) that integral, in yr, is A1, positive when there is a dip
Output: 1.6 yr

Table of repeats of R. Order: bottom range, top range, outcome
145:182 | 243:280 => 0.94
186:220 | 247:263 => 0.95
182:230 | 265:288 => 1.03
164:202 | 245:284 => 0.97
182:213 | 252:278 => 1.01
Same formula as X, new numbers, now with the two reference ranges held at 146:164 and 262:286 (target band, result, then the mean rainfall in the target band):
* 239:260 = 0.15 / 150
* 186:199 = 0.04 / 166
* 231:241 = 0.02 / 169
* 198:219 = 0.00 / 171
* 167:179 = -0.02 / 174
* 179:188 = 0.01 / 171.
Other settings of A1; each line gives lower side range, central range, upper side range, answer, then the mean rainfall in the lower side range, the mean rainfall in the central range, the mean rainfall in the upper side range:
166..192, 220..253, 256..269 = 2.6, 171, 157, 170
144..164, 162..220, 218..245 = -0.8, 171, 171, 165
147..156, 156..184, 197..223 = -0.3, 171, 173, 171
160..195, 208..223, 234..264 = -1.0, 171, 173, 155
